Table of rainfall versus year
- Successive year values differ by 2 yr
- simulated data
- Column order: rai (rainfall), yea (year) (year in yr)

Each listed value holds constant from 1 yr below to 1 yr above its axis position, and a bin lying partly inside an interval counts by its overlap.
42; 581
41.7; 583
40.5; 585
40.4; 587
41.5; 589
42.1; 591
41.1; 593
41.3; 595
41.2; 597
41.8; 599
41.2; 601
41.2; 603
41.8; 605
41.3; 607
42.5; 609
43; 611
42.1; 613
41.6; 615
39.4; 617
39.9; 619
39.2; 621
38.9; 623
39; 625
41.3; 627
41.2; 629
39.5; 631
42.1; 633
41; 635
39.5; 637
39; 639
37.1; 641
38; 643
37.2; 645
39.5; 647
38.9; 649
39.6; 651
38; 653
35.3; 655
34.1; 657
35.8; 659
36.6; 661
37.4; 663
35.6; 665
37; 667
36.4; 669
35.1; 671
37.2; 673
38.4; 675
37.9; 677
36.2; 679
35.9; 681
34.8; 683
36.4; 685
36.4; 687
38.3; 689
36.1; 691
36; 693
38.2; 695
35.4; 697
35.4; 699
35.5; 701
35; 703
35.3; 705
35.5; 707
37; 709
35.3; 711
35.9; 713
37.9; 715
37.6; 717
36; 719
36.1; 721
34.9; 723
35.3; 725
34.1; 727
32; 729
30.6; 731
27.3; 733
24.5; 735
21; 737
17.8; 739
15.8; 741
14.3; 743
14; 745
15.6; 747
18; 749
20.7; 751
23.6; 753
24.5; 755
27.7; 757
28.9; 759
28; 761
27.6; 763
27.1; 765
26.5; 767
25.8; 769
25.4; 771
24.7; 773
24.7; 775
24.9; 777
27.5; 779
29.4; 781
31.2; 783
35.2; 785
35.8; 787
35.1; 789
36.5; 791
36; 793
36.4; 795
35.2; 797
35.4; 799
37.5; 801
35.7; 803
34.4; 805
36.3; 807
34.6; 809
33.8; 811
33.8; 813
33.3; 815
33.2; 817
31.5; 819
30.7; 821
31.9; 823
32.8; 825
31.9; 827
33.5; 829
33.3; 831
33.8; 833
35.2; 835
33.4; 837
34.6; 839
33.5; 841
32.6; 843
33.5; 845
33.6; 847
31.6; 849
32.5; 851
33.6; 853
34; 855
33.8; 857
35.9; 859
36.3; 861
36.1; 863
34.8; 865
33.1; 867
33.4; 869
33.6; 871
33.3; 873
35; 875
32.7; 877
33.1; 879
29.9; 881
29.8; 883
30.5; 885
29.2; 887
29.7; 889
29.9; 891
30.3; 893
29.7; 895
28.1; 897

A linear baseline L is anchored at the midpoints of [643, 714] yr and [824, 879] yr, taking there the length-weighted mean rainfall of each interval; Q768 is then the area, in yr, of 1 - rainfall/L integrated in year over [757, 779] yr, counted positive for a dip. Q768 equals 5.4 yr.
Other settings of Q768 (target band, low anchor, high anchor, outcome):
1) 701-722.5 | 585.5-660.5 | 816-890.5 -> 0.7 yr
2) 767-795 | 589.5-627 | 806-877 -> 4.1 yr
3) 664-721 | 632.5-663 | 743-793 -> -4.5 yr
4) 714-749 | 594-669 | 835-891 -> 9.2 yr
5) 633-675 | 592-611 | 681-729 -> 1.3 yr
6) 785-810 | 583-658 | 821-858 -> -0.9 yr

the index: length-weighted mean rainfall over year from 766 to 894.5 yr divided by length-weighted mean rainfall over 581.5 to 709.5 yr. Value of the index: 0.8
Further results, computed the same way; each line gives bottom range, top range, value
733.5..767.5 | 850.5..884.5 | 1.52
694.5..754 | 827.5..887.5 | 1.13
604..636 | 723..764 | 0.60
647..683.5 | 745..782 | 0.67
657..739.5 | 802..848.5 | 0.96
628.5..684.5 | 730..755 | 0.54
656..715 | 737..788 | 0.68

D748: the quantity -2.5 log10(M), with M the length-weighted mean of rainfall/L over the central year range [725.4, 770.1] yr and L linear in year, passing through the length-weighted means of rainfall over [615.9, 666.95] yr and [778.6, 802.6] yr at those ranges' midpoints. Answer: 0.43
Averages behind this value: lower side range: 38.5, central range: 24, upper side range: 34.5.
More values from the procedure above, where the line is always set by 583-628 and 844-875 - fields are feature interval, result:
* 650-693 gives 0.075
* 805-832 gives 0.062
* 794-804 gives -0.012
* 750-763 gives 0.389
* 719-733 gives 0.127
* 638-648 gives 0.051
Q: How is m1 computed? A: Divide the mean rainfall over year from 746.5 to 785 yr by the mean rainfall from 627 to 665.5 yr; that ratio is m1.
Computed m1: 0.67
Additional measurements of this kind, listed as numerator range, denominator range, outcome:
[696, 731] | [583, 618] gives 0.85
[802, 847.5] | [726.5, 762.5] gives 1.45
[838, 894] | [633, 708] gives 0.89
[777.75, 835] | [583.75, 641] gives 0.83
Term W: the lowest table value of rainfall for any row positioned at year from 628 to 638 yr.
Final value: 39.5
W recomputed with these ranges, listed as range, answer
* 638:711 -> 34.1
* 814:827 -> 30.7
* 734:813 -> 14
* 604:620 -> 39.4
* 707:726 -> 34.9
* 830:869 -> 31.6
